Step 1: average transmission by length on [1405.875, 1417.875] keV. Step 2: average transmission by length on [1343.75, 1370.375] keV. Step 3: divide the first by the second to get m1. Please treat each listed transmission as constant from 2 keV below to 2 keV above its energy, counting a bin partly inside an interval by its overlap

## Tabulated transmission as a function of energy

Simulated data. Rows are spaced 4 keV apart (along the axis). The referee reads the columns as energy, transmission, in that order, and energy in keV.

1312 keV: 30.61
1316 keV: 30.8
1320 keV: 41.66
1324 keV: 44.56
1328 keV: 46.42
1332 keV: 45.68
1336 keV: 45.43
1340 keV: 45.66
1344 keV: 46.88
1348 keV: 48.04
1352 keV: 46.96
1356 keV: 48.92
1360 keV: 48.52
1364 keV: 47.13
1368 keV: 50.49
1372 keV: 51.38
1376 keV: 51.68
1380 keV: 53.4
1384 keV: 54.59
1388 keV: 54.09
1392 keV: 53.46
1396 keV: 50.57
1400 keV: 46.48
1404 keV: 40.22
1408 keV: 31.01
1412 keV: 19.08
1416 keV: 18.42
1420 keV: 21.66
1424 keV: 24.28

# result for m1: 0.48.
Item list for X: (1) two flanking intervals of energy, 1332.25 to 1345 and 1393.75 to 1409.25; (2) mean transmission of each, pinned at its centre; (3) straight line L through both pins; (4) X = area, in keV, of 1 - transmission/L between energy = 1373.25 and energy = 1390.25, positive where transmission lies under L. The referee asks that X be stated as -3.73 keV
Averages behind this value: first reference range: 45.9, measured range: 53.3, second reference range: 42.8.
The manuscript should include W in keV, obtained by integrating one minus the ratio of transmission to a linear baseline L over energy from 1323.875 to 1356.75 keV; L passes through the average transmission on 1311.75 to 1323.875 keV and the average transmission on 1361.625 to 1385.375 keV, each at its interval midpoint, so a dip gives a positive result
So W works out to -3.2 keV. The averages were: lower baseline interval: 36.5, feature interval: 46.5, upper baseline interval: 51.3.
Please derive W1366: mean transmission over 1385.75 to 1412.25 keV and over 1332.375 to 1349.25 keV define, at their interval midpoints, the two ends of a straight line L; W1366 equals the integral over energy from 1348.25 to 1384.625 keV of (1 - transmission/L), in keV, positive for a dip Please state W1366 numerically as -3.9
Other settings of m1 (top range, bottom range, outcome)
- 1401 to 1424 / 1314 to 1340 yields 0.63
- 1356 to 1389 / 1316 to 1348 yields 1.15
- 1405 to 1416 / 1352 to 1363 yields 0.52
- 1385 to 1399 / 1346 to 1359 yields 1.09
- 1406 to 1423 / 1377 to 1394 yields 0.42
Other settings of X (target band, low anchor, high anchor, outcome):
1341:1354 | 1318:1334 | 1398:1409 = -1.2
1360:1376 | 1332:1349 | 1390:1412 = -2.0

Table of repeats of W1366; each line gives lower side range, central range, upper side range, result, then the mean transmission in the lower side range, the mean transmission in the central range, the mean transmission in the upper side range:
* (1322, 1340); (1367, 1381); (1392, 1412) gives -2.9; 45.5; 51.7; 40.9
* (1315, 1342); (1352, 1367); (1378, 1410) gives -0.9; 43.3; 48.2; 48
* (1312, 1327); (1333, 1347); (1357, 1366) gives -1.0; 38.4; 46.1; 47.9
